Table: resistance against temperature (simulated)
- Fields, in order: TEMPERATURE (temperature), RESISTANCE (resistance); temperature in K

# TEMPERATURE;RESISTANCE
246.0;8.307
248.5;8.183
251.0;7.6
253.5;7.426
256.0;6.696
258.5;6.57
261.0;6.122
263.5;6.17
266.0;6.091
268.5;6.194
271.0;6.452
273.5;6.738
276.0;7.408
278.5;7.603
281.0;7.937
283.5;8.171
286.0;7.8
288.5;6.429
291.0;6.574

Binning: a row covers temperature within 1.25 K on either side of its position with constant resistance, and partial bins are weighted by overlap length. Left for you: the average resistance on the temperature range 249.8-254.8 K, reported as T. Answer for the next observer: 7.5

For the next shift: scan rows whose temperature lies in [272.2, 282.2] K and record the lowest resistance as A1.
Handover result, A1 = 6.738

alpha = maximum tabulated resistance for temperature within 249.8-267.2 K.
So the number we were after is 7.6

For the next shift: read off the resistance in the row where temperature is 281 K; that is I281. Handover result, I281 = 7.937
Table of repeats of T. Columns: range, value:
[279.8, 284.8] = 8.05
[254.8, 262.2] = 6.46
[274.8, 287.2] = 7.79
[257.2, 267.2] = 6.24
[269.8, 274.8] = 6.6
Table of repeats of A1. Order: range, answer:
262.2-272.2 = 6.091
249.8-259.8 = 6.57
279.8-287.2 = 7.8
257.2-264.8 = 6.122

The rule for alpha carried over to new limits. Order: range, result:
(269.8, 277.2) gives 7.408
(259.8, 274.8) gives 6.738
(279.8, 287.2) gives 8.171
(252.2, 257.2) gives 7.426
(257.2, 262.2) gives 6.57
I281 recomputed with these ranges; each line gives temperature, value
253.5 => 7.426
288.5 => 6.429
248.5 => 8.183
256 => 6.696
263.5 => 6.17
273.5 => 6.738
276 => 7.408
